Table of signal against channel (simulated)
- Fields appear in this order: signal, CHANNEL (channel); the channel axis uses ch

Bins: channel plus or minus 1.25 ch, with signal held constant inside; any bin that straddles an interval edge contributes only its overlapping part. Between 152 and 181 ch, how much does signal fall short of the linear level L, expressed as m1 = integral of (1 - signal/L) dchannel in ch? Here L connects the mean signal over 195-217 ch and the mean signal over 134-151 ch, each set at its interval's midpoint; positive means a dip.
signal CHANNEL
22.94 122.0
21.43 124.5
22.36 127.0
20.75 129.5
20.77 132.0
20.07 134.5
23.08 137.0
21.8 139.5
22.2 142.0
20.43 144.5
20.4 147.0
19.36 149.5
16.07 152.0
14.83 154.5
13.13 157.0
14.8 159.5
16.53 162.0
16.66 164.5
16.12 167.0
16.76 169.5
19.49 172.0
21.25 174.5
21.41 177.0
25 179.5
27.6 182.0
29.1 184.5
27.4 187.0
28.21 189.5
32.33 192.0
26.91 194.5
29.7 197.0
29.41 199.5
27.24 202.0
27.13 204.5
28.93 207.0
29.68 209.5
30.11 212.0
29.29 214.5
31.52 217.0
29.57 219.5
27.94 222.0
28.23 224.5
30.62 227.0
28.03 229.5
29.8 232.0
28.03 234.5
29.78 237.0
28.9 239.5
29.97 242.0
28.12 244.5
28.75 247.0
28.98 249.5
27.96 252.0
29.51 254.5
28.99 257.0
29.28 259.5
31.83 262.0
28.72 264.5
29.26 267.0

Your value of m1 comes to 7.6 ch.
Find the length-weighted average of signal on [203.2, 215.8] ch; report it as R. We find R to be 29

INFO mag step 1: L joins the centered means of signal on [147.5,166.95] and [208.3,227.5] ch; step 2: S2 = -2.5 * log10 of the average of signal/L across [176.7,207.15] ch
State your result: -0.175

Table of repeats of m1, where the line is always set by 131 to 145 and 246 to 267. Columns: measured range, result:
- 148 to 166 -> 5.32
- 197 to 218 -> -2.53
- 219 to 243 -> -1.30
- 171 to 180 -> 0.89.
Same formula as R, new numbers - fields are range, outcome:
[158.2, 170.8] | 16.2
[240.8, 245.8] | 29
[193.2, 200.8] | 28.7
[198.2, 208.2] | 28.2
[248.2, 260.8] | 29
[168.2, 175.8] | 19.2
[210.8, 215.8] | 29.7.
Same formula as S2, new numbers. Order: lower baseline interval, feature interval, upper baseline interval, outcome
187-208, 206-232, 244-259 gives -0.03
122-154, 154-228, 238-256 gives 0.00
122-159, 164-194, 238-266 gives -0.03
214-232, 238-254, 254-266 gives 0.03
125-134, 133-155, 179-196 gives 0.15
